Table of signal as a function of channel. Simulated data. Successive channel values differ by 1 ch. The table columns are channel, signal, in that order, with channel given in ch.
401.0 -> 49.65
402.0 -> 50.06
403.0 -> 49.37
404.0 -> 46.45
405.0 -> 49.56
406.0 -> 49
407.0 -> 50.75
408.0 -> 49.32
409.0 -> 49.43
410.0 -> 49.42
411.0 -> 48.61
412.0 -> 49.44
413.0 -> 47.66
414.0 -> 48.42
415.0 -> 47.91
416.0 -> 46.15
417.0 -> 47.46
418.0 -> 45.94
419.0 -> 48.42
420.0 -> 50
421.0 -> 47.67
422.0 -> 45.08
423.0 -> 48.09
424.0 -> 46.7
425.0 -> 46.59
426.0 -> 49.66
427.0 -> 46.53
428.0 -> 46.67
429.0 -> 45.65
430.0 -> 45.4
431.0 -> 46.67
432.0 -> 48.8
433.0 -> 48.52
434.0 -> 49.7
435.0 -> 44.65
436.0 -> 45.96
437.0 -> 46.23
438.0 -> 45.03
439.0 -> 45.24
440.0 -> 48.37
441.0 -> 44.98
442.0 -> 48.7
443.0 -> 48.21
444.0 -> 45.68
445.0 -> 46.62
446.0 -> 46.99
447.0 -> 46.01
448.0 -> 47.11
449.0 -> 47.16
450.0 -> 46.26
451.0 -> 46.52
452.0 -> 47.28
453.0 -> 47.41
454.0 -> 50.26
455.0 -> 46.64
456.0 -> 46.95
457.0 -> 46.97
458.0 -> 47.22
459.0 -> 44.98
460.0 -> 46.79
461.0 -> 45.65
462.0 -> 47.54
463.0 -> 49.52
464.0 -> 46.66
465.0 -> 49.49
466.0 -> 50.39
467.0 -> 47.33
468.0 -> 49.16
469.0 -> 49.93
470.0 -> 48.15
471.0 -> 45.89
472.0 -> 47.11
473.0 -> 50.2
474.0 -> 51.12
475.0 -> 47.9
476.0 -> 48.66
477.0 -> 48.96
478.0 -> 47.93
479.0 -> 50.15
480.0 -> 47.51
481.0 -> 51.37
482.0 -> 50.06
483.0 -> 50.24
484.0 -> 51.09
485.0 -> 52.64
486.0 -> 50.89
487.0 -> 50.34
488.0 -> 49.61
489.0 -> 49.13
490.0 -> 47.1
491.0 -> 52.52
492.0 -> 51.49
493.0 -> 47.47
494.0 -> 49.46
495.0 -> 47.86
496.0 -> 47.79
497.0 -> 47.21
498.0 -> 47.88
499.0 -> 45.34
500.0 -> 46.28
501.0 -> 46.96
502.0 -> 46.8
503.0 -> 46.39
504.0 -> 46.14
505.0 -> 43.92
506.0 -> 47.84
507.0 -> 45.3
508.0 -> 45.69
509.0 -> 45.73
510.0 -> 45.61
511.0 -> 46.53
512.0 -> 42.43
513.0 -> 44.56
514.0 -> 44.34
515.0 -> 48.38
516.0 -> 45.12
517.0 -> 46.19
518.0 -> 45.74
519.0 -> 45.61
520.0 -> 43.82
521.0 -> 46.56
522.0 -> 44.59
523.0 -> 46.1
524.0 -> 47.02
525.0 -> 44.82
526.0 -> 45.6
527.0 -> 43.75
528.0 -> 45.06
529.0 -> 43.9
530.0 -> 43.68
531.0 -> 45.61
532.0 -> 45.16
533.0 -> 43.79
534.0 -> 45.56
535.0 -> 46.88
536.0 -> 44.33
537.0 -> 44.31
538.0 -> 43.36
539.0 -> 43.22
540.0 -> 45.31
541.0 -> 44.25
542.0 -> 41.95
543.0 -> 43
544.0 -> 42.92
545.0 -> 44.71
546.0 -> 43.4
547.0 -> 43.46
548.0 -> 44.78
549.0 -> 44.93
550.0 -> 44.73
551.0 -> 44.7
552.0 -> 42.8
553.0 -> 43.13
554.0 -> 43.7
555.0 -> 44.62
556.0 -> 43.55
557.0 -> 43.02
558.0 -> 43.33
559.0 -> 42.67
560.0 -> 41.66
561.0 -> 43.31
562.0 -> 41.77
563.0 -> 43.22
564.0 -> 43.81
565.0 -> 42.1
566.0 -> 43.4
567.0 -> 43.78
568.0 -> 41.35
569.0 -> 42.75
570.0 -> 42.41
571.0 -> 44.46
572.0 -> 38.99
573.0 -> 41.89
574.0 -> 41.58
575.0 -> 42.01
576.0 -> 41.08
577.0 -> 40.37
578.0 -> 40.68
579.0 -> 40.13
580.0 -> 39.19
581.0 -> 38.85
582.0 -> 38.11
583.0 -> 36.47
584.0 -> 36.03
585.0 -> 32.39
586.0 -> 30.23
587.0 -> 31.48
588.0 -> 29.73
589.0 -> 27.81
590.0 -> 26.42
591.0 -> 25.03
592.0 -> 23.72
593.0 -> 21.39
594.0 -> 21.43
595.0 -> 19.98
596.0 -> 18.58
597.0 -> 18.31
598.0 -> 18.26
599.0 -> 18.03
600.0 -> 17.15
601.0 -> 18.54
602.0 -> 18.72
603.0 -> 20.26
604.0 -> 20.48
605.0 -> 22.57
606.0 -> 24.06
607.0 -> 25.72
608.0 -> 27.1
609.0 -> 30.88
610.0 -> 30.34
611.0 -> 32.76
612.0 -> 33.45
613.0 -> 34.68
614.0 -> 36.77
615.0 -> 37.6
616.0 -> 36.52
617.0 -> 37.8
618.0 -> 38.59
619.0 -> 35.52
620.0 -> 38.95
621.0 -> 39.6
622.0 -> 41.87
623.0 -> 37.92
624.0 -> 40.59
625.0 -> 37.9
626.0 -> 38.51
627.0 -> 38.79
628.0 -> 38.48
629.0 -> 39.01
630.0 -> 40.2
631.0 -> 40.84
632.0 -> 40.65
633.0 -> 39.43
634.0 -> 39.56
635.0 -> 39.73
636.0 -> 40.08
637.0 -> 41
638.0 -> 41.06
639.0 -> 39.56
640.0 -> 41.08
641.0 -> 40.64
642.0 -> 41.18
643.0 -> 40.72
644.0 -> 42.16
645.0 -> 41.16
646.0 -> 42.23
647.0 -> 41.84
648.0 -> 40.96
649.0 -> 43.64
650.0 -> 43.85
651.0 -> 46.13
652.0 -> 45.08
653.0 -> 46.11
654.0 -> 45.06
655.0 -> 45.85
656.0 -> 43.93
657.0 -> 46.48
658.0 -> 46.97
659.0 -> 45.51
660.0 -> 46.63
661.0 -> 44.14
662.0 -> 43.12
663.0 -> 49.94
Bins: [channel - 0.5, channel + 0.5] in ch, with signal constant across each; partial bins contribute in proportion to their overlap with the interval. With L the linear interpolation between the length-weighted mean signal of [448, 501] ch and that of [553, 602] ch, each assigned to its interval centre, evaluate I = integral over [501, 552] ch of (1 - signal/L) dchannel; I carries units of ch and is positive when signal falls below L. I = -4.1 ch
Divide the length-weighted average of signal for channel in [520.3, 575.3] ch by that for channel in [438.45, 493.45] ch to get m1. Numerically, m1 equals 0.91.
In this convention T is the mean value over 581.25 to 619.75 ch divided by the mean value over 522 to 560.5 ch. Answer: 0.6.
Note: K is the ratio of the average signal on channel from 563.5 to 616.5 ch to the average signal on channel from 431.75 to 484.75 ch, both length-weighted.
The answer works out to 0.67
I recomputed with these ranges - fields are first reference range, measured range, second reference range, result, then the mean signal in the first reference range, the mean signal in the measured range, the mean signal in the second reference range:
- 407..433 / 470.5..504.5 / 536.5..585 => -2.72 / 47.7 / 48.7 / 42.3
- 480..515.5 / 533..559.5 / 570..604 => -3.97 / 47.8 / 43.9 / 30.3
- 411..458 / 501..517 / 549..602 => -1.78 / 47.2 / 45.7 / 35.8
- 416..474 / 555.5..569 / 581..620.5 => -4.10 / 47.3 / 42.8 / 28.1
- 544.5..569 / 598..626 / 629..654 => 7.56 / 43.4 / 30.8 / 41.6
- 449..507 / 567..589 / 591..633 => -2.08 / 48.2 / 38.5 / 30.6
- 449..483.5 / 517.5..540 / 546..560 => 0.01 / 48.2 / 44.9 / 43.7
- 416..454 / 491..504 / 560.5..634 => -1.76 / 47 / 47.7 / 34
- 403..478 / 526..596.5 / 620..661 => 6.81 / 47.6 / 39.9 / 41.8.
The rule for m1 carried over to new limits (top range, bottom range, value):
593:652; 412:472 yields 0.73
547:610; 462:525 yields 0.73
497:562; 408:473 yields 0.94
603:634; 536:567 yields 0.81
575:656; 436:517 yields 0.73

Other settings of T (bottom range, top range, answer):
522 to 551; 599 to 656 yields 0.82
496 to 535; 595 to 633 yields 0.69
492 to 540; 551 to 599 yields 0.80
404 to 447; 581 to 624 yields 0.61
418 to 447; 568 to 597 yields 0.72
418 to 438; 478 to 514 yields 1.02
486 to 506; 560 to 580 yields 0.88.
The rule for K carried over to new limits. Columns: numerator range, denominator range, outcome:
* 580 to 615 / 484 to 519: 0.57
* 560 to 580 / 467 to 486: 0.85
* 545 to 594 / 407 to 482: 0.82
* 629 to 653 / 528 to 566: 0.95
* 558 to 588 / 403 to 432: 0.84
